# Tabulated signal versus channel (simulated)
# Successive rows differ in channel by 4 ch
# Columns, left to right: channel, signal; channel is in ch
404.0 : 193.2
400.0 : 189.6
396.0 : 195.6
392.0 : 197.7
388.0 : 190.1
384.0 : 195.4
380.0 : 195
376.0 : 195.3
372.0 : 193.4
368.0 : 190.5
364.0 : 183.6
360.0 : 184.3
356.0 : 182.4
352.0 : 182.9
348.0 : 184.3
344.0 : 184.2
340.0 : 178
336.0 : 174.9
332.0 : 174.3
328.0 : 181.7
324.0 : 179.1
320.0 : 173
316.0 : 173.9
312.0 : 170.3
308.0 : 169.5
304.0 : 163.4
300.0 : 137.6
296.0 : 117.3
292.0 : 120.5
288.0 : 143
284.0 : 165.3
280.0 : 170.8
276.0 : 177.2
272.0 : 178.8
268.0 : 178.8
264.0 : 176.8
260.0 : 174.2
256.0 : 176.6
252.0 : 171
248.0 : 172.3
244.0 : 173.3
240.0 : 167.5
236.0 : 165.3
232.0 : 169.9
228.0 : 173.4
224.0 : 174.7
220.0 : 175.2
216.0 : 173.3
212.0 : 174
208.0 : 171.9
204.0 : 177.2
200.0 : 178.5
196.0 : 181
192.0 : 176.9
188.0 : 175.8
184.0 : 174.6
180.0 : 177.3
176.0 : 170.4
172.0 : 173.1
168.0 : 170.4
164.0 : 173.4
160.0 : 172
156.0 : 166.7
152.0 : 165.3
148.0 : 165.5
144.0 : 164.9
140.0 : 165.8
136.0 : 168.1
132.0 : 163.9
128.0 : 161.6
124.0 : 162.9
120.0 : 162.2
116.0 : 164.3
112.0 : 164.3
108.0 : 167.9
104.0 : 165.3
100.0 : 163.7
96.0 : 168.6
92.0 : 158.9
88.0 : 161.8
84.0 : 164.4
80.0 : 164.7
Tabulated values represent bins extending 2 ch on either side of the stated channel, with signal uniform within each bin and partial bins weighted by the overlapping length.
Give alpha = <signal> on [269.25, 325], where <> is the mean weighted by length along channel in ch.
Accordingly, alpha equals 160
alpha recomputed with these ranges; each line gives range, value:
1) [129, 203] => 171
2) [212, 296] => 168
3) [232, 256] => 170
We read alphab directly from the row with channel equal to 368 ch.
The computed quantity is 190.5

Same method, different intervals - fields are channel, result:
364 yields 183.6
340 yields 178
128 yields 161.6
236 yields 165.3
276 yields 177.2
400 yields 189.6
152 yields 165.3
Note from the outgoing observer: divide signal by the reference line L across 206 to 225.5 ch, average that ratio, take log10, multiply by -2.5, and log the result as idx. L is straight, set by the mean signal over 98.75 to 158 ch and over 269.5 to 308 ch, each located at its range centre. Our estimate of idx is -0.10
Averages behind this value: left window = 165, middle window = 174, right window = 154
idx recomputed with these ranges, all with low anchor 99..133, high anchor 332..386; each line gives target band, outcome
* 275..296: 0.19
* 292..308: 0.27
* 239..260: 0.02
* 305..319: 0.07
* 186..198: -0.04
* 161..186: -0.02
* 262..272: 0.00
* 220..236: 0.01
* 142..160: 0.01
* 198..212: -0.02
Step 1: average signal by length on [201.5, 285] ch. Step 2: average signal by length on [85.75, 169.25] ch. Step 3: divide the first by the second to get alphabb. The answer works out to 1.0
